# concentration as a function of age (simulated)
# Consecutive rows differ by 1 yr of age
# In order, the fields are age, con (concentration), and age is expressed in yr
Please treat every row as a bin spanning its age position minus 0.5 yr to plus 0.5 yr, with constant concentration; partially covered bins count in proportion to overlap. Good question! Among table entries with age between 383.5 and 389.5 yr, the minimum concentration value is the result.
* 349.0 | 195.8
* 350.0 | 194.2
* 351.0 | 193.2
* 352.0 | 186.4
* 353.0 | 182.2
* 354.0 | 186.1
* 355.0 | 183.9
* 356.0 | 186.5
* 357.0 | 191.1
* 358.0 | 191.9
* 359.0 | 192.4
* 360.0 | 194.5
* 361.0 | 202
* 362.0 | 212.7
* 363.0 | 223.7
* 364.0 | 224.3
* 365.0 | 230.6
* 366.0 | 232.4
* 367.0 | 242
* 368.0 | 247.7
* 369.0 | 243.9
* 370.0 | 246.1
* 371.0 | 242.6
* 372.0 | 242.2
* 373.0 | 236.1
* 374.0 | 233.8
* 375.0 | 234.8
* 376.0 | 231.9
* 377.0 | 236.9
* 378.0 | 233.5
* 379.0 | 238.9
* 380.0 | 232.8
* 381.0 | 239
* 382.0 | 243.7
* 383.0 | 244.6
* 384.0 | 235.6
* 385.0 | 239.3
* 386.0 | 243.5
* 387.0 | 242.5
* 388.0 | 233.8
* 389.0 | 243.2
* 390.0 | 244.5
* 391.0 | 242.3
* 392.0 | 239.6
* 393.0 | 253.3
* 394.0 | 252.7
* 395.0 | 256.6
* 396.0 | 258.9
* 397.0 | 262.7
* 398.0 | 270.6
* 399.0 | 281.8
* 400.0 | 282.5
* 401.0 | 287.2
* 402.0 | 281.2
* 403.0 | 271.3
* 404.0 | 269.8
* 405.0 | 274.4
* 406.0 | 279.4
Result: 233.8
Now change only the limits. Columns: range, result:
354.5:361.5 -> 183.9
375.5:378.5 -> 231.9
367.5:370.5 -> 243.9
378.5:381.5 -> 232.8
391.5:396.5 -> 239.6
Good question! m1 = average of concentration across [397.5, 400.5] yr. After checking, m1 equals 278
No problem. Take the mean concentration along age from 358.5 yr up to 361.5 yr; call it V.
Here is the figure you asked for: 196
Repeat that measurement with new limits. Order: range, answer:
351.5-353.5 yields 184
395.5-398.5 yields 264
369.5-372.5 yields 244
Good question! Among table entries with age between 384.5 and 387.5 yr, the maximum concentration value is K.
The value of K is 243.5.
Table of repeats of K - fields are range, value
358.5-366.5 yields 232.4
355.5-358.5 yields 191.9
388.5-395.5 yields 256.6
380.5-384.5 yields 244.6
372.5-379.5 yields 238.9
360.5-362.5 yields 212.7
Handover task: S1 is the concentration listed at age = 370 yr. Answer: 246.1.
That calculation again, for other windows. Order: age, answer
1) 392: 239.6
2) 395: 256.6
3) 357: 191.1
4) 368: 247.7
